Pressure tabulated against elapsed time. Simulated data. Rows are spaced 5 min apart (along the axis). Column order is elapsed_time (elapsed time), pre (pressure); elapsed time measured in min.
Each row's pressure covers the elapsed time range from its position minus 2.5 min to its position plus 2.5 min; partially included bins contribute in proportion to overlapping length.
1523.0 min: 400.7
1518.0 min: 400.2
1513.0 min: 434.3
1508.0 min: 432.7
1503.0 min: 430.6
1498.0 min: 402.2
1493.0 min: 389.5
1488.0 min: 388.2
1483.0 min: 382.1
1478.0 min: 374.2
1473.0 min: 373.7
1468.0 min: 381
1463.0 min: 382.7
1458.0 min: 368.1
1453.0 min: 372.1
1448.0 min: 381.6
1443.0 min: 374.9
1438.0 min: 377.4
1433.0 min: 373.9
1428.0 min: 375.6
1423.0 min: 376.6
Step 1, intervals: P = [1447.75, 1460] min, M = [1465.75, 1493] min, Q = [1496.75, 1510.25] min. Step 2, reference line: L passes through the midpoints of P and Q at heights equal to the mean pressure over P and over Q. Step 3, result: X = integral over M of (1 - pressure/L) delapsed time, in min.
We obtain 1.2 min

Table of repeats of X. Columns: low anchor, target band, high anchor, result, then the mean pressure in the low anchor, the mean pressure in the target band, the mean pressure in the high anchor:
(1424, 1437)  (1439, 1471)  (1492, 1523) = 0.9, 375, 377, 415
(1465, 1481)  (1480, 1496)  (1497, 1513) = 0.5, 377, 387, 426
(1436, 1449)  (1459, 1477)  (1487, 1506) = 0.6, 378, 378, 405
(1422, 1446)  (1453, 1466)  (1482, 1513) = 0.5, 376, 375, 408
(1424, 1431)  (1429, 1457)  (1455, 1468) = 0.0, 376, 376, 376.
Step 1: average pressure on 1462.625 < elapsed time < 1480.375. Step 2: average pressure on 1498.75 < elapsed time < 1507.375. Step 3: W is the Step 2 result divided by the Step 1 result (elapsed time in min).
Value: 1.1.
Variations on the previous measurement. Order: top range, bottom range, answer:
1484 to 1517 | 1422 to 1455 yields 1.09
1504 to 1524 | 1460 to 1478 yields 1.11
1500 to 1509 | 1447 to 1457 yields 1.15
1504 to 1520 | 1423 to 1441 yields 1.13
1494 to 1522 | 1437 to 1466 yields 1.11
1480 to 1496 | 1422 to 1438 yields 1.03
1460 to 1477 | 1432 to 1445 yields 1.01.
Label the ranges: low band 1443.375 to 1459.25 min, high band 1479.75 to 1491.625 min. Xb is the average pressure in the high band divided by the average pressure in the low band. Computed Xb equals 1.0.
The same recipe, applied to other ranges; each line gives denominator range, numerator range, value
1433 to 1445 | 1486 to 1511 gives 1.09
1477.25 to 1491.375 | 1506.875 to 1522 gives 1.10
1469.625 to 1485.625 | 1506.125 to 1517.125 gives 1.14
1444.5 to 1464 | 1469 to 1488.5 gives 1.01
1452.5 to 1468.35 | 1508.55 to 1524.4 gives 1.10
